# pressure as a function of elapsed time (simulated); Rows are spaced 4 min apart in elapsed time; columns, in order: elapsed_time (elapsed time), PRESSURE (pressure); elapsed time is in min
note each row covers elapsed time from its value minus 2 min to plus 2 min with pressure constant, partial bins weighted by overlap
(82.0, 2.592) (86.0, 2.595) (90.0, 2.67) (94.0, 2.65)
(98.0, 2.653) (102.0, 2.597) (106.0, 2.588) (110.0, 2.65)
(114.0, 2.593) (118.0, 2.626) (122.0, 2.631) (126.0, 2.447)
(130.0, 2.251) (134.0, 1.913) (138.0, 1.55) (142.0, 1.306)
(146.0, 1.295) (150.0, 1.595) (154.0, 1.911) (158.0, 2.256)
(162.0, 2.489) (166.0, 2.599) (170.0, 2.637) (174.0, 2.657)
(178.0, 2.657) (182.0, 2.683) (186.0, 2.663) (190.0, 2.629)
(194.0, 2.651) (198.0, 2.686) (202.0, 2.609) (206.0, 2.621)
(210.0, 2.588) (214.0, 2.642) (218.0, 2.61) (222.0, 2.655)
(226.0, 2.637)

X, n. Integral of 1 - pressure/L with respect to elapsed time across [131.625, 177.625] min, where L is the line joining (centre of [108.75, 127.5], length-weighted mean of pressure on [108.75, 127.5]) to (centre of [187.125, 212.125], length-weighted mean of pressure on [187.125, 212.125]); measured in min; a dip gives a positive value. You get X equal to 10.0 min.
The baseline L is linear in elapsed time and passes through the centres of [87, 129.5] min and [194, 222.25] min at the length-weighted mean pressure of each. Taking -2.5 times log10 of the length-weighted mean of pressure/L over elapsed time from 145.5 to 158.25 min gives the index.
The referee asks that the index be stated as 0.434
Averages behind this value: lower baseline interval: 2.6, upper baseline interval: 2.63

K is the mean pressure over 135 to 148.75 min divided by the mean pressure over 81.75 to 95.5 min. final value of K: 0.5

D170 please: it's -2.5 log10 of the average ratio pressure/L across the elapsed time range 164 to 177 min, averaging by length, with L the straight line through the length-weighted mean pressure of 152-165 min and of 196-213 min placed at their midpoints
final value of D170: -0.12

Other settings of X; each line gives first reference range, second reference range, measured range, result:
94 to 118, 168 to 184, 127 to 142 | 4.4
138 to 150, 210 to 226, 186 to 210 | -3.7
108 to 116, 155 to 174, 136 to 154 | 7.4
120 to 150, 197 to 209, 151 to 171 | -1.3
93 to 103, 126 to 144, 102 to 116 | -1.2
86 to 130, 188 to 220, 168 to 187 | -0.3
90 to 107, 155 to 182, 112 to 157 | 9.9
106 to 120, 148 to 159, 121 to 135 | 0.2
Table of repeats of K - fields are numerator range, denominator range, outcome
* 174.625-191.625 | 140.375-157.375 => 1.67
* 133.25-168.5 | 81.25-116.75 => 0.72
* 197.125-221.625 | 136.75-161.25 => 1.55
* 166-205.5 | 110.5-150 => 1.28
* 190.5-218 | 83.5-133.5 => 1.03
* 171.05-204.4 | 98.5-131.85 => 1.04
